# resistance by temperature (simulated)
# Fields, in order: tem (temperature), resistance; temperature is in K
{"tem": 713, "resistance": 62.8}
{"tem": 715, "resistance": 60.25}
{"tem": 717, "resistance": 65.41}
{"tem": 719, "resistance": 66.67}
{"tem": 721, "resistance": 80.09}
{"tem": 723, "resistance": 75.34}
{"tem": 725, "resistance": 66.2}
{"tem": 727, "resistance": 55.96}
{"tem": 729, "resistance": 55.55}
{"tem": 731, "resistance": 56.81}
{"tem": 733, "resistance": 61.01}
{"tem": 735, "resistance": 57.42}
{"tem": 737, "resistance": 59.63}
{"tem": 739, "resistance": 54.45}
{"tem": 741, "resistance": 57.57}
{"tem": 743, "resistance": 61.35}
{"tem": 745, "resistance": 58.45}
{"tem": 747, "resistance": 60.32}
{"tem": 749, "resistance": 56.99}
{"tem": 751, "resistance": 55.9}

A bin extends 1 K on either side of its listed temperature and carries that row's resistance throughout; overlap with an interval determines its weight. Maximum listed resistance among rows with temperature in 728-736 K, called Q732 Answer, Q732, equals 61.01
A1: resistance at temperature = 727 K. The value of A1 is 55.96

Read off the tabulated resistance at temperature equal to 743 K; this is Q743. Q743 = 61.35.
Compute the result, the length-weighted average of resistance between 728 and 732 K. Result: 56.2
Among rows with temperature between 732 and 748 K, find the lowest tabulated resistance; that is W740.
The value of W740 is 54.45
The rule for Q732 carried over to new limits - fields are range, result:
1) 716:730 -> 80.09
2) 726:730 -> 55.96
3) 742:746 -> 61.35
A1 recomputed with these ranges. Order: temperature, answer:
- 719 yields 66.67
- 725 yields 66.2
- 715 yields 60.25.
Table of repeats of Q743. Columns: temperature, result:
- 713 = 62.8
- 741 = 57.57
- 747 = 60.32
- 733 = 61.01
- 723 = 75.34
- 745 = 58.45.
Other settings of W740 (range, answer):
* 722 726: 66.2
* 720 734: 55.55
